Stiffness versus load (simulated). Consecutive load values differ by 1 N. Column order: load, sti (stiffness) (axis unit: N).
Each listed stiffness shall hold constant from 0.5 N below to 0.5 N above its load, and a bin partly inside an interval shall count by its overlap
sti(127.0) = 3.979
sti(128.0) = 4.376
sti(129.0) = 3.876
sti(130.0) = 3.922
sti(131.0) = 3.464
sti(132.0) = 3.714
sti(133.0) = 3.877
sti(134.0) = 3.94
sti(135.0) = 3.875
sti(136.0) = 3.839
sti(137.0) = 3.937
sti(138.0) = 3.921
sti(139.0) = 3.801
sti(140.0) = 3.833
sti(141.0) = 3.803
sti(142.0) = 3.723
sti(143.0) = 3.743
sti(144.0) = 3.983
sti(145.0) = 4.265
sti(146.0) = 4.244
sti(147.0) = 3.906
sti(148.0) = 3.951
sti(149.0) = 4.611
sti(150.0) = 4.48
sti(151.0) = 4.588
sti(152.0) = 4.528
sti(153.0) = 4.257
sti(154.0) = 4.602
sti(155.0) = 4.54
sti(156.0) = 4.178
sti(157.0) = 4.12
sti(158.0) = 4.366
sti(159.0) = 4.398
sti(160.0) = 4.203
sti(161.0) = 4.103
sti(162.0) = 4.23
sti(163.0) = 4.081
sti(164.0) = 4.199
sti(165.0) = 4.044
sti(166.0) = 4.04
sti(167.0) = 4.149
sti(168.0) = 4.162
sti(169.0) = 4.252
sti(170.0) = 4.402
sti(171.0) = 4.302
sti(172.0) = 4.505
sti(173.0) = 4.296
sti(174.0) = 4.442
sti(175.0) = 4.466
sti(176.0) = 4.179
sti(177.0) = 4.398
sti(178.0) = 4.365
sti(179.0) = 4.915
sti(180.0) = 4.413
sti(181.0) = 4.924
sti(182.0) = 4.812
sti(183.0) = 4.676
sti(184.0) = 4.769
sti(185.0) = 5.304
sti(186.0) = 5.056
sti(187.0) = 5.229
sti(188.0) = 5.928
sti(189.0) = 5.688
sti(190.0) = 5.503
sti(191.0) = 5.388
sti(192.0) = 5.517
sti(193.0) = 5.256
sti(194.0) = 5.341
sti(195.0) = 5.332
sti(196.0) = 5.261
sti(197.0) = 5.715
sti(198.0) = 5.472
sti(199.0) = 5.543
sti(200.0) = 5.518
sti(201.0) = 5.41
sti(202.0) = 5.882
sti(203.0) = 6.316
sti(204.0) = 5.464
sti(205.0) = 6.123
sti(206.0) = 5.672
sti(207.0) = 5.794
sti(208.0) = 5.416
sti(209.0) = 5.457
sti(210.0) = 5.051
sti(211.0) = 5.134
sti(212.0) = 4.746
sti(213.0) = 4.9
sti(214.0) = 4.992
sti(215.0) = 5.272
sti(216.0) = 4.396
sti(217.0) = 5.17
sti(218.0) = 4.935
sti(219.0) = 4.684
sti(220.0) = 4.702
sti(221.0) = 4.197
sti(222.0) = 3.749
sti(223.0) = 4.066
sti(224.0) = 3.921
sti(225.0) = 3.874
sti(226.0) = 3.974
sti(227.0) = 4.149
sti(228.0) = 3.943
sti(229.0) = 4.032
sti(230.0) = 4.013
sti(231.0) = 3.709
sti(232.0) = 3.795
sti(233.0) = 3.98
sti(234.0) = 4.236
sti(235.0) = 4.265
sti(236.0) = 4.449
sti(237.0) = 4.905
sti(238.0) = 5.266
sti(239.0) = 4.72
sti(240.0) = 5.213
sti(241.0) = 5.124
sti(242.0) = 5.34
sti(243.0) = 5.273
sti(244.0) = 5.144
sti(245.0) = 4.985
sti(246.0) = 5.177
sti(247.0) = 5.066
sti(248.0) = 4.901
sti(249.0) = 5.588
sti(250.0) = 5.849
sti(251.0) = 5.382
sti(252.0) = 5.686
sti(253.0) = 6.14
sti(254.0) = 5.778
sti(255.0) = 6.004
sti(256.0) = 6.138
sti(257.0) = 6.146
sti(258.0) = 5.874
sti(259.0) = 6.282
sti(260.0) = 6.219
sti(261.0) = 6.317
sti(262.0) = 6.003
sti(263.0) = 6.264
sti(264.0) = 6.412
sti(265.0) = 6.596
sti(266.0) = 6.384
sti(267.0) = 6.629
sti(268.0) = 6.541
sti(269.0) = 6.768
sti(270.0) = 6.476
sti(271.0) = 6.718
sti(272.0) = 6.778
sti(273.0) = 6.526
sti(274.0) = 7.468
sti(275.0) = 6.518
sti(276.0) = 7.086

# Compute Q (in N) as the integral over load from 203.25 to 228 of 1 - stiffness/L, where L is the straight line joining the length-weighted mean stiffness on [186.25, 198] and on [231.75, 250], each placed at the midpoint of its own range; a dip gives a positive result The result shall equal 1.79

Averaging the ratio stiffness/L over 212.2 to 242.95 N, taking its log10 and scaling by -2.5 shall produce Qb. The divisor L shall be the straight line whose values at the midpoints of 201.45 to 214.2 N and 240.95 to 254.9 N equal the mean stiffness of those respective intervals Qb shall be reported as 0.211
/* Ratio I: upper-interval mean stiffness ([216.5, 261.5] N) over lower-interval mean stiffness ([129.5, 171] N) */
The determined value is 1.20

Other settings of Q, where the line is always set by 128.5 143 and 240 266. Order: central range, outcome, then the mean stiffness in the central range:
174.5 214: -3.7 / 5.24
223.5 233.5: 2.6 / 3.94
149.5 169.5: -0.3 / 4.28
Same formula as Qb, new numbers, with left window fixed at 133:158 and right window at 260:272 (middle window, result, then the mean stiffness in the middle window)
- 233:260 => 0.15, 5.33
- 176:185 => 0.03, 4.67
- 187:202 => -0.09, 5.5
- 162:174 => 0.08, 4.23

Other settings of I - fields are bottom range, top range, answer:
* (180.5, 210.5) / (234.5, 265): 1.02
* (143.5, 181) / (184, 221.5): 1.23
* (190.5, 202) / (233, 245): 0.89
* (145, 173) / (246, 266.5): 1.39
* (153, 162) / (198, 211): 1.30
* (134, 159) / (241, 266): 1.40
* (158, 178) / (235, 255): 1.23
